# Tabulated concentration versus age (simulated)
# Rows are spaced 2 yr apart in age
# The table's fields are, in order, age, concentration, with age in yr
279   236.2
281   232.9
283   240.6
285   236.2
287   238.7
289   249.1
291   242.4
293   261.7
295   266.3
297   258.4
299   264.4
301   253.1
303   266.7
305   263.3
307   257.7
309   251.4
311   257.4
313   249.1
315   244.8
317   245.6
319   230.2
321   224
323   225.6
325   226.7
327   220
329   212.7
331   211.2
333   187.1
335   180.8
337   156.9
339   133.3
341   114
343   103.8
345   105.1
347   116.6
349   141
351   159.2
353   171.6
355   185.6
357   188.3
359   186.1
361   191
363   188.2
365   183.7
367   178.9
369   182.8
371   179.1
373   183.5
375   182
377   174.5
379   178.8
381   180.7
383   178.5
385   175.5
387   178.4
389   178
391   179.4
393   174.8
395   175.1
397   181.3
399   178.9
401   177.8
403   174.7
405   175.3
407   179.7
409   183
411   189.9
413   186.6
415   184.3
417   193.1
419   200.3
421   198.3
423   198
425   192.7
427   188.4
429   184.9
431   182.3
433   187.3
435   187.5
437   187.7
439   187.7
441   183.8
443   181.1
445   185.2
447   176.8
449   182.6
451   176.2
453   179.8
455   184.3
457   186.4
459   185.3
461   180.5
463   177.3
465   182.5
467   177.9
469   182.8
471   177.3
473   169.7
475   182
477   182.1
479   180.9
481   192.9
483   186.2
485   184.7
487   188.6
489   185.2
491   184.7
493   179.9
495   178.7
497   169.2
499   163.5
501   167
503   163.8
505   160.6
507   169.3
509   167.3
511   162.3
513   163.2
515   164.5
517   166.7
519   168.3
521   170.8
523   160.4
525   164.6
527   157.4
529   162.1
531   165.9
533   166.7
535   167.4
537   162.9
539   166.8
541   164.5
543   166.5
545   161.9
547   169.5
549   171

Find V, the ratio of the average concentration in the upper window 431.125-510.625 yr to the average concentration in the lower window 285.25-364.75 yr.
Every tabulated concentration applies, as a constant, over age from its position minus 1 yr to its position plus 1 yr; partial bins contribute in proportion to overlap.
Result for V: 0.86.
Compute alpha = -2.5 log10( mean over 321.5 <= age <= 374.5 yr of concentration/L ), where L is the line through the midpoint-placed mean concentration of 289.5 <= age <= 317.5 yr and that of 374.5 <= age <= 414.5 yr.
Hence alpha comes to 0.24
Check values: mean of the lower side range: 256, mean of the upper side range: 179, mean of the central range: 174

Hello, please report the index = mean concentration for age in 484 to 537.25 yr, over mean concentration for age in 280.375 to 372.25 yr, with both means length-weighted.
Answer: 0.81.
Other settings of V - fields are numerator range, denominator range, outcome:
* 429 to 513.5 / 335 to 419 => 1.04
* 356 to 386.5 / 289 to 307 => 0.70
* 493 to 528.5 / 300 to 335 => 0.71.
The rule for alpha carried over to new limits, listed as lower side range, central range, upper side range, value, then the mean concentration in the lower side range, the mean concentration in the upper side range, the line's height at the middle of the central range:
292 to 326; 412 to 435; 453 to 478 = 0.05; 250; 181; 199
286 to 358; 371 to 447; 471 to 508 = 0.05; 210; 177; 193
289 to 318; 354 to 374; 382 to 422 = 0.14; 256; 182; 211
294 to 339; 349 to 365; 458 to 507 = 0.22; 232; 178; 219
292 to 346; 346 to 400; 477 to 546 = 0.16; 217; 170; 204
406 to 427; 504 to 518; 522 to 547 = 0.03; 190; 164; 169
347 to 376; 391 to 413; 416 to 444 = 0.03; 177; 190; 184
